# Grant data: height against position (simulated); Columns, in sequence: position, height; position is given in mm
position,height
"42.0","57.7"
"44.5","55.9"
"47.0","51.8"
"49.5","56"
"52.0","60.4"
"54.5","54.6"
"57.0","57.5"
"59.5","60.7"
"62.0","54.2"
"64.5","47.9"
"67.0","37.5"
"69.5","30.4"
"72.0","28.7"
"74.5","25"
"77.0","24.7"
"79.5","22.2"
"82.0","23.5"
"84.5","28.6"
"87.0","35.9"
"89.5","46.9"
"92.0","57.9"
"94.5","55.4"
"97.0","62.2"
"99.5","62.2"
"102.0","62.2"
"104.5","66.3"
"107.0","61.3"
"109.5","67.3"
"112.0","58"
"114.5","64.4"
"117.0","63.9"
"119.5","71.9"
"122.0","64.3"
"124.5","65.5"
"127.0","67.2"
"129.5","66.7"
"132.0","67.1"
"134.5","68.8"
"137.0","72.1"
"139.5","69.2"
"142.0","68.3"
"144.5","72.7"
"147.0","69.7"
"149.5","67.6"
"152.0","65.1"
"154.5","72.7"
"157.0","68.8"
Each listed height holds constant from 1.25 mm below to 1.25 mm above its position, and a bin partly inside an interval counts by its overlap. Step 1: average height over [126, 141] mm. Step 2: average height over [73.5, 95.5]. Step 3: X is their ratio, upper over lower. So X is 1.9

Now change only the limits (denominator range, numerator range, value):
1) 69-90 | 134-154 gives 2.40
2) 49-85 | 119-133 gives 1.64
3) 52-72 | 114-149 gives 1.41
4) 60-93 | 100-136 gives 1.81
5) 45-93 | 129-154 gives 1.62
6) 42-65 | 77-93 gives 0.62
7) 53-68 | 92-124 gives 1.20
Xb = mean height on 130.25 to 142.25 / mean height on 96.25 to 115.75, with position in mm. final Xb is 1.1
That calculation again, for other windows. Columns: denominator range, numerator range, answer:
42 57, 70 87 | 0.47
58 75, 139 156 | 1.67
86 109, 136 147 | 1.23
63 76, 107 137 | 1.93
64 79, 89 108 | 1.92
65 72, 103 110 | 1.87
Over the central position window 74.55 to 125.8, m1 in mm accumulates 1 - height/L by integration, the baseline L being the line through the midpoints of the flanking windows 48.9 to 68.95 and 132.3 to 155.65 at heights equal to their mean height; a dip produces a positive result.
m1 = 7.4 mm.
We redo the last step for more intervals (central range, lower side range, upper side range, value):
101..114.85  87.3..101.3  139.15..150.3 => -0.9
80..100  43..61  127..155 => 5.5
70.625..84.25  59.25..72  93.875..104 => 6.7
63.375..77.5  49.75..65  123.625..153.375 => 6.2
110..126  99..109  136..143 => 0.3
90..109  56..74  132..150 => -1.7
